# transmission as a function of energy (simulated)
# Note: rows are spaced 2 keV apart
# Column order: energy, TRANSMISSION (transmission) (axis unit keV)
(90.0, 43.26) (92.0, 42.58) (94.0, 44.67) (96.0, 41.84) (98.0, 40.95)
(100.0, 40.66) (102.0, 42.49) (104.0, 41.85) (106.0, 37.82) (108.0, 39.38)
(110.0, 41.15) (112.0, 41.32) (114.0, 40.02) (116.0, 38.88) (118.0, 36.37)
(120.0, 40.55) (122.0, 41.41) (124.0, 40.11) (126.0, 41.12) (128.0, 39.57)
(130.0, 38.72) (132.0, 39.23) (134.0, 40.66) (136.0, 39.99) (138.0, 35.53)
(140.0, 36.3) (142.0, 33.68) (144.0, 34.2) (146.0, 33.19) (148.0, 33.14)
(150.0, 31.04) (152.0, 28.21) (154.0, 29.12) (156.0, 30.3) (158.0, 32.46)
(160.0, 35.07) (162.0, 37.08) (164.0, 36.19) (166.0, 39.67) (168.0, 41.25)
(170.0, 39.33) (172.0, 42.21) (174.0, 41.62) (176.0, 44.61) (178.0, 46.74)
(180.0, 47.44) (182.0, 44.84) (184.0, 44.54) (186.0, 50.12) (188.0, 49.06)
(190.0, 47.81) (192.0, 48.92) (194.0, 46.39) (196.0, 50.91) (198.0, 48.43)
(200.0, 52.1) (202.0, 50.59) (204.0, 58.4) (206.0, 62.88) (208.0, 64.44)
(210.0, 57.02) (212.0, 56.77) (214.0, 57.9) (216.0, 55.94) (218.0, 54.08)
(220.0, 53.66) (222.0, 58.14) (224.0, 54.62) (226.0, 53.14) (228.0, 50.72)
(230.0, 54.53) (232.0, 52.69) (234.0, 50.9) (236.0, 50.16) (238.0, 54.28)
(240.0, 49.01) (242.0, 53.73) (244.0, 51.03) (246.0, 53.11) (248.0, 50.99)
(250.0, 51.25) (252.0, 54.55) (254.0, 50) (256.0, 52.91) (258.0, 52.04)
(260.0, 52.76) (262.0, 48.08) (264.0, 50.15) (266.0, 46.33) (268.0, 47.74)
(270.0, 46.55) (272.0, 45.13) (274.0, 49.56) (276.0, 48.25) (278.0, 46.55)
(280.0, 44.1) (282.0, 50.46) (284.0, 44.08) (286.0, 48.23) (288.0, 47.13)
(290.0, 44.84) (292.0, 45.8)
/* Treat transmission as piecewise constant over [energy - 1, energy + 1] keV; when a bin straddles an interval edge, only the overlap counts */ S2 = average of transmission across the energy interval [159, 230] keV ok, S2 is 49.3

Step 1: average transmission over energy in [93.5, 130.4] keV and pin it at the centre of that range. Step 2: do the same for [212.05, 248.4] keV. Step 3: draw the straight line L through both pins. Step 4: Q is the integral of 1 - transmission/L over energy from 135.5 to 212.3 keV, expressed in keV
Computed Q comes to 7.4 keV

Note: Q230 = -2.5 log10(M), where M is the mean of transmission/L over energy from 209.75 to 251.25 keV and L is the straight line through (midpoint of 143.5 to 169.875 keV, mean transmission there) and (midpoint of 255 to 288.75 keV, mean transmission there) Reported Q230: -0.23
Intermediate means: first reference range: 34.1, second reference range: 48.2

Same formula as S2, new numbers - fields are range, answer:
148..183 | 37.9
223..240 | 52.4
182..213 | 52.3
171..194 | 46.2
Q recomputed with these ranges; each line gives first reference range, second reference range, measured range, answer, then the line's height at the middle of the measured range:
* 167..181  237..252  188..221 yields -4.8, 47.1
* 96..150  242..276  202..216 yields -3.9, 46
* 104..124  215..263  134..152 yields 3.4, 42.8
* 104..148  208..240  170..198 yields 0.9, 47.9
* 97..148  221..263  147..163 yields 4.0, 42.5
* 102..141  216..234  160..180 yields 2.3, 46.3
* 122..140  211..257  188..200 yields -0.3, 47.8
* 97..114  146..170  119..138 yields -1.1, 37.8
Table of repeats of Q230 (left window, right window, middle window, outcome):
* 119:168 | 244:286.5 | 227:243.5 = -0.13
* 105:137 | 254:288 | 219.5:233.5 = -0.18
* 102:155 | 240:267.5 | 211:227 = -0.17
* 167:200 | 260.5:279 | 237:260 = -0.10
